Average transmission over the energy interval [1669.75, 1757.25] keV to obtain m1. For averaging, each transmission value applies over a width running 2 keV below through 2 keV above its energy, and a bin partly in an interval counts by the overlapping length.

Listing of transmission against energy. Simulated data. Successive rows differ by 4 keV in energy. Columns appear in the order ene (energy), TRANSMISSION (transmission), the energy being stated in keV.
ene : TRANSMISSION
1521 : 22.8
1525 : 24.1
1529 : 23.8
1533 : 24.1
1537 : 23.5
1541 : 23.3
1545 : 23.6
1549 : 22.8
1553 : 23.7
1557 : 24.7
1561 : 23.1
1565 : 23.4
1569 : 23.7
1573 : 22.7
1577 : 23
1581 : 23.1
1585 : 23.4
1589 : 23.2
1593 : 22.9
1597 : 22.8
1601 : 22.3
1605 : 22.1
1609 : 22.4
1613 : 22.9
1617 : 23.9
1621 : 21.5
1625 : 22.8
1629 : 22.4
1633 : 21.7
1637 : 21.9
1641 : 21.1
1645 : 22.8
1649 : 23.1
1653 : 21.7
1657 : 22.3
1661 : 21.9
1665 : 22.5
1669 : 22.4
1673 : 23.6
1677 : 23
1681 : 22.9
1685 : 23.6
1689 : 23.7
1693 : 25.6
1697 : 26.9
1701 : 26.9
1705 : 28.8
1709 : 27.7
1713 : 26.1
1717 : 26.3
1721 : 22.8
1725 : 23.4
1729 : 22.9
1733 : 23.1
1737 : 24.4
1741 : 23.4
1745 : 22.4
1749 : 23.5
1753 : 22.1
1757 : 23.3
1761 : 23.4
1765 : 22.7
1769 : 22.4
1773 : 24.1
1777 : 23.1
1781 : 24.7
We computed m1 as 24.4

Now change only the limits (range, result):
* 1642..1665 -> 22.3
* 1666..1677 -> 23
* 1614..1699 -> 22.9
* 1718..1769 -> 23.2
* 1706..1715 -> 27.1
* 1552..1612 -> 23.1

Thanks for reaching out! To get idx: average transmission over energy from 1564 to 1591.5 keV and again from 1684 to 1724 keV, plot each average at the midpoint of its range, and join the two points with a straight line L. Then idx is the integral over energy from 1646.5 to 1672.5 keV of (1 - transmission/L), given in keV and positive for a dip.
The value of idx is 2.6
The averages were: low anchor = 23.2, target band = 22.4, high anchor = 25.8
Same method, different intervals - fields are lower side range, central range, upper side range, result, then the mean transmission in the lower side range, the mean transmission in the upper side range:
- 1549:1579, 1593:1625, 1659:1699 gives 1.2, 23.4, 23.6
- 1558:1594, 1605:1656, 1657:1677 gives 1.1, 23.2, 22.6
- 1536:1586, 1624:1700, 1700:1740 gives 4.7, 23.4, 25.2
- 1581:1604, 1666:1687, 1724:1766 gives 0.0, 22.9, 23.1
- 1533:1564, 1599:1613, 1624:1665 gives 0.2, 23.6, 22.2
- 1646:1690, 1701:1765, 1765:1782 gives -3.1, 22.8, 23.4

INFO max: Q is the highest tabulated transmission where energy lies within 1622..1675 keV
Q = 23.6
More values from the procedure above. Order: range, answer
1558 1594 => 23.7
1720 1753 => 24.4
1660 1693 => 25.6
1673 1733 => 28.8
